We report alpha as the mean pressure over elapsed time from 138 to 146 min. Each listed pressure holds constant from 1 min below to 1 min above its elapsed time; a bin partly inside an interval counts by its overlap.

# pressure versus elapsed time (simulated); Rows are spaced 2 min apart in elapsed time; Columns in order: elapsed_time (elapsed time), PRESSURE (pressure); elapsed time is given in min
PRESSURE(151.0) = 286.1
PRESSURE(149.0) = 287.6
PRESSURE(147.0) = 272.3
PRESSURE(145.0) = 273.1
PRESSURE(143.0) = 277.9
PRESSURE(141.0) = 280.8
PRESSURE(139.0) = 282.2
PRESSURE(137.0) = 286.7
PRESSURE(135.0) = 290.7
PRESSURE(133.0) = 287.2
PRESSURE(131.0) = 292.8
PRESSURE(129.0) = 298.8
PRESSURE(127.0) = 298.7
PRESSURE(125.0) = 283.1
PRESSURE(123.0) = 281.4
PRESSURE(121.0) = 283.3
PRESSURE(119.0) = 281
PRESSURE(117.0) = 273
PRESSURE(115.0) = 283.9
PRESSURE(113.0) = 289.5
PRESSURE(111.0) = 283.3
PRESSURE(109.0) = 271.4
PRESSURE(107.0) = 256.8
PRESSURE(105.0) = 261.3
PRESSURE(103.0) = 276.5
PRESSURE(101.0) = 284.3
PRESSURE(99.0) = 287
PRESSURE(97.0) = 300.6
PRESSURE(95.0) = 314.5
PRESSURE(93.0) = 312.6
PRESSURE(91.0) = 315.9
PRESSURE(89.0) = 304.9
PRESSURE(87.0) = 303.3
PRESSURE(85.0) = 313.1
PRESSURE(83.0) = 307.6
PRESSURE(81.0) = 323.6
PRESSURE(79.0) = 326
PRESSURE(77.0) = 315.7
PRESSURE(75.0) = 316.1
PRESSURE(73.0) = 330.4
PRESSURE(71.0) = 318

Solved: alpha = 278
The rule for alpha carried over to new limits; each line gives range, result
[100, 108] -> 270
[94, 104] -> 293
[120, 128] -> 287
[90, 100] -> 306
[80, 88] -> 312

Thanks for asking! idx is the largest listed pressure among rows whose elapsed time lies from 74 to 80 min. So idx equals 326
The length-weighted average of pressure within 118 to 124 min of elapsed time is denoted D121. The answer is 282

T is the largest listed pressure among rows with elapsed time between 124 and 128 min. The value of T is 298.7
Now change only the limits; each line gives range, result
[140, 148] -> 280.8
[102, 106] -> 276.5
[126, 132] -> 298.8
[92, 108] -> 314.5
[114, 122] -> 283.9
